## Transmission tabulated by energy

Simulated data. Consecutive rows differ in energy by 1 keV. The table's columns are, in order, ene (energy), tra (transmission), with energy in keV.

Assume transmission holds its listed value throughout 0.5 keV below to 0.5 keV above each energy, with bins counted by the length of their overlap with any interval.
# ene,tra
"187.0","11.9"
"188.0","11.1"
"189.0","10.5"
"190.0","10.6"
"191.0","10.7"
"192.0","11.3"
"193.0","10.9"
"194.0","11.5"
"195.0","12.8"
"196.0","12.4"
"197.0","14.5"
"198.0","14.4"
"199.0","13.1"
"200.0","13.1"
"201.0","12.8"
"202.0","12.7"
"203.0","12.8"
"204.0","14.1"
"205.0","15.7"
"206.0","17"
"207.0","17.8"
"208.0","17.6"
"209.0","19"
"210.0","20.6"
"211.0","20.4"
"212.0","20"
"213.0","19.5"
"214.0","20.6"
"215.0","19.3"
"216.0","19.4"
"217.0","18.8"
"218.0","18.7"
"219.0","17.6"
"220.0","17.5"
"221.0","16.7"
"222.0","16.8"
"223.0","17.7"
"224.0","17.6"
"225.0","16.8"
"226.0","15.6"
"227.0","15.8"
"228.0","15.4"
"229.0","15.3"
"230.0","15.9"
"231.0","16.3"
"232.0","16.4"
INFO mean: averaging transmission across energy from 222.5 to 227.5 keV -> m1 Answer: 16.7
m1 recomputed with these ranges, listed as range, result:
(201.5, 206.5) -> 14.5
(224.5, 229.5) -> 15.8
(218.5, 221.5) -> 17.3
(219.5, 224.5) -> 17.3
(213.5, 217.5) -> 19.5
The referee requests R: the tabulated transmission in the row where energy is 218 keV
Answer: 18.7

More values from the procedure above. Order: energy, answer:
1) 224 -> 17.6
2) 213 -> 19.5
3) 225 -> 16.8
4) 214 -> 20.6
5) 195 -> 12.8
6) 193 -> 10.9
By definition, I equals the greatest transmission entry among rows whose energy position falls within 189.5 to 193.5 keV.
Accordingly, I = 11.3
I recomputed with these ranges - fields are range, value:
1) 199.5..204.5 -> 14.1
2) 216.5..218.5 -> 18.8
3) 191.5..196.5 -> 12.8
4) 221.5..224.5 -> 17.7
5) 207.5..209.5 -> 19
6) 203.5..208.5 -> 17.8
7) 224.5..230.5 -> 16.8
